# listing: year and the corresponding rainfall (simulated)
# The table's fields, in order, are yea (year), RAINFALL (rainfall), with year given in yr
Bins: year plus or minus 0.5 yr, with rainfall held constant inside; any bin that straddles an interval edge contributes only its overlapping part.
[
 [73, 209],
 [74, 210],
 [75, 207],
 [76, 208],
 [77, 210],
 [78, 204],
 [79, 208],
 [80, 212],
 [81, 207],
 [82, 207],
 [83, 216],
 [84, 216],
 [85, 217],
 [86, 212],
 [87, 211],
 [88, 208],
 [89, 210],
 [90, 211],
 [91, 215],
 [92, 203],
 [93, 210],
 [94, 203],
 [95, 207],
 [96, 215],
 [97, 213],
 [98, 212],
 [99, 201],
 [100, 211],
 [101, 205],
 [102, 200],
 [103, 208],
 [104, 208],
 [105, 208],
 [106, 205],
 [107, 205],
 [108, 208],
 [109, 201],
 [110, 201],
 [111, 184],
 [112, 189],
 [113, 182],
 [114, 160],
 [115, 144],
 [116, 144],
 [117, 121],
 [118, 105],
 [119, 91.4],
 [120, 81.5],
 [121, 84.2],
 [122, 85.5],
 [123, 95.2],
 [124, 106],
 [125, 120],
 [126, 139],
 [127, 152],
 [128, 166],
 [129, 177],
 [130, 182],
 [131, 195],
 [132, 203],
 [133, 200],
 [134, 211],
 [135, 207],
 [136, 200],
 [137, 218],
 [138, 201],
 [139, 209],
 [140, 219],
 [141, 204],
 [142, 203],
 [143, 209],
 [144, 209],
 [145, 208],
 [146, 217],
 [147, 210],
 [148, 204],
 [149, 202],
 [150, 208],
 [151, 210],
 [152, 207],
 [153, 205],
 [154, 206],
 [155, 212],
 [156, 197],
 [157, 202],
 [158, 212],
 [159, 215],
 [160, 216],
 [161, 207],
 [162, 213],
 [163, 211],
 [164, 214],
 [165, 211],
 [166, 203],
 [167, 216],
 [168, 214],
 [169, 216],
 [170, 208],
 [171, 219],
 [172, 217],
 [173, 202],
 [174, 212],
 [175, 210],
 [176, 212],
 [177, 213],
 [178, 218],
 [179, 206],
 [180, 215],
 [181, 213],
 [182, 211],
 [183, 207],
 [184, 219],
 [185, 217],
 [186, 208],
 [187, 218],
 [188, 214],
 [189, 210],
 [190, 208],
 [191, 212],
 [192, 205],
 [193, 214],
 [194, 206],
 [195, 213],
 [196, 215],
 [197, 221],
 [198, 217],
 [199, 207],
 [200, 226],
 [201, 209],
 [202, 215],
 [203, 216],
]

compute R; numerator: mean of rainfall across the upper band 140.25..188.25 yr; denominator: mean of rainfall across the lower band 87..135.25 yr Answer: 1.19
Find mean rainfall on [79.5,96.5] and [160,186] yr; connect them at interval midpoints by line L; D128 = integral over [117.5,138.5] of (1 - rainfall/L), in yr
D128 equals 5.8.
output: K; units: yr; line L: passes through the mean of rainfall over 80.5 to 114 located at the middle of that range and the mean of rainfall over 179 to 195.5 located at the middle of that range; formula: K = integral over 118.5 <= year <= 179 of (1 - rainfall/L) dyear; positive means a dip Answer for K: 5.0 yr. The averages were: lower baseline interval 206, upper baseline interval 212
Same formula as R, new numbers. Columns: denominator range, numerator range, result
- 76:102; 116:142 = 0.76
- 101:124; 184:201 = 1.34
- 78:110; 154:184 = 1.01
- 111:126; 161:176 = 1.70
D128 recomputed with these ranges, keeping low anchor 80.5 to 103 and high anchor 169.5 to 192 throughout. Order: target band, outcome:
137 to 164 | 0.33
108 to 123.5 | 5.16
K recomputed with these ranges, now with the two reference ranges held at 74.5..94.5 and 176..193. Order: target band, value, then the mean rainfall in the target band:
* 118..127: 4.6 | 103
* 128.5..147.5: 0.6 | 204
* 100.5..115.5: 1.2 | 194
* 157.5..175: 0.0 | 212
